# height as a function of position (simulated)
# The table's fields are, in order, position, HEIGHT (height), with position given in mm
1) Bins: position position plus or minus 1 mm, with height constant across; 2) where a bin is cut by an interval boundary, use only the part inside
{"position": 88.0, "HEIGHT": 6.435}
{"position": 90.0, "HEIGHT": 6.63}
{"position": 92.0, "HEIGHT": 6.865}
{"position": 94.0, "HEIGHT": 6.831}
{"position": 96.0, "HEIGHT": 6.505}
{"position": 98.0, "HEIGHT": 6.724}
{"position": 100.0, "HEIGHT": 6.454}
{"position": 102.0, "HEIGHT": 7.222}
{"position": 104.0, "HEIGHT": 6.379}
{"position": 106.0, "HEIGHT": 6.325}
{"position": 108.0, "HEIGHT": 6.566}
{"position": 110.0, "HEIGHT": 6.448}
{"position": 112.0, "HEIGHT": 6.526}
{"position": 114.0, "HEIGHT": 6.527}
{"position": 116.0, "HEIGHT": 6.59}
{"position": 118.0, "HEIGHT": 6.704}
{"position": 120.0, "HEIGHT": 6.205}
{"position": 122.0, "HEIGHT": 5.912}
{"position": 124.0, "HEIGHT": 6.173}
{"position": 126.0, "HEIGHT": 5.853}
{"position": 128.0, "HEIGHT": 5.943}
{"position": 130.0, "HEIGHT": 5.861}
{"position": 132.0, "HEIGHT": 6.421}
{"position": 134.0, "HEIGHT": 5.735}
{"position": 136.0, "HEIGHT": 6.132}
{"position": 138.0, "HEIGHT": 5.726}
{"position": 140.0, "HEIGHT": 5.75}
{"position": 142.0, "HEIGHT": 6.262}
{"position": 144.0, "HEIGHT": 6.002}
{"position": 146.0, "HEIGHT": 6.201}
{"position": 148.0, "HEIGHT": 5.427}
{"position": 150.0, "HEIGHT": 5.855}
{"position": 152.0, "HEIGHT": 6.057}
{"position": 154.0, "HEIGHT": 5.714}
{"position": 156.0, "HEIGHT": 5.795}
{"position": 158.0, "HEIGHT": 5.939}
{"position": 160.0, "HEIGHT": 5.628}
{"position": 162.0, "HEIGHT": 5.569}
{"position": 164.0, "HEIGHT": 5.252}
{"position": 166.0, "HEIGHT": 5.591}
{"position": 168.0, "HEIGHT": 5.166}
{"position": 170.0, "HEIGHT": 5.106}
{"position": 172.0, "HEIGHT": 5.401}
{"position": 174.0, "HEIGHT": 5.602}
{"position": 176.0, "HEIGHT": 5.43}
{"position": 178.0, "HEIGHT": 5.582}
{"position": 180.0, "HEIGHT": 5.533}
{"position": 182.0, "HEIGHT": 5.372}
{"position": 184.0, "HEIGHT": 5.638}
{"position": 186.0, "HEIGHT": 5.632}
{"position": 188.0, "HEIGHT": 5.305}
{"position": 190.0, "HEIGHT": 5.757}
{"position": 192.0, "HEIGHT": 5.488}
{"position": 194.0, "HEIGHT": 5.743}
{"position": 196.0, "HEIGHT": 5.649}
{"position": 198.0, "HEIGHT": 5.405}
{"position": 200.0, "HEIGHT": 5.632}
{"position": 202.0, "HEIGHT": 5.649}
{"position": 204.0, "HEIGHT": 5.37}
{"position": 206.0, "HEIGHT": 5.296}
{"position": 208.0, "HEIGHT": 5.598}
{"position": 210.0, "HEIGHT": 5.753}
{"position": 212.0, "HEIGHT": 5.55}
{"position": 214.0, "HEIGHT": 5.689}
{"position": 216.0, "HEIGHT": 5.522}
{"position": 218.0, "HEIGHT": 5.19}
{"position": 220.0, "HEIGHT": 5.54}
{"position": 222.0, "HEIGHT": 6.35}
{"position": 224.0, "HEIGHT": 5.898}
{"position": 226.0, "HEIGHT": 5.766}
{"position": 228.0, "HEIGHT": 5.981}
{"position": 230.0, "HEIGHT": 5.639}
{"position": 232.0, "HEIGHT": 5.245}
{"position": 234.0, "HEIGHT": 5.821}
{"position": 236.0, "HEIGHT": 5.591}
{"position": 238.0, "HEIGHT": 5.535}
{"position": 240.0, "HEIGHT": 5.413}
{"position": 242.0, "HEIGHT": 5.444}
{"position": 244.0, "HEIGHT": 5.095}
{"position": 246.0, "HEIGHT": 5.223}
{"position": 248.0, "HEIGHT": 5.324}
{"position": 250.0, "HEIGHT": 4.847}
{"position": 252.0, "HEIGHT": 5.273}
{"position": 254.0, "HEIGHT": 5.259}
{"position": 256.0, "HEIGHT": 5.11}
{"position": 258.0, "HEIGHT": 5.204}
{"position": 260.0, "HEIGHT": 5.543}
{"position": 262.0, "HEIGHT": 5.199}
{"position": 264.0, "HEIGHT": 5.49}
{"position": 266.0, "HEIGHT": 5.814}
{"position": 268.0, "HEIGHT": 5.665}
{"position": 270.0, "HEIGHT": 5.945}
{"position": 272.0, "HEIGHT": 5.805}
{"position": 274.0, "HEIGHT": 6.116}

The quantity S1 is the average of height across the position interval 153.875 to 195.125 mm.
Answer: 5.53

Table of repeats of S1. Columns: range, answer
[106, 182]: 5.9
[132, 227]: 5.65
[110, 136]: 6.21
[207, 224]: 5.66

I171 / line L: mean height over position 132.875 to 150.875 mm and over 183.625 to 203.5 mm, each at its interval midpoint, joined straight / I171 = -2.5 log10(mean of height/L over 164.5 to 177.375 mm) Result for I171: 0.07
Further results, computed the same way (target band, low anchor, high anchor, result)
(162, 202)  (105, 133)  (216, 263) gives 0.068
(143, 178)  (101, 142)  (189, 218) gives 0.056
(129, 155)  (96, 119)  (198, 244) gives 0.062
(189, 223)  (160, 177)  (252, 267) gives -0.042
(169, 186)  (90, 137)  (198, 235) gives 0.086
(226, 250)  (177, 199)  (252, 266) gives -0.013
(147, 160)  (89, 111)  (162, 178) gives -0.020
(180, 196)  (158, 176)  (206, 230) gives -0.004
